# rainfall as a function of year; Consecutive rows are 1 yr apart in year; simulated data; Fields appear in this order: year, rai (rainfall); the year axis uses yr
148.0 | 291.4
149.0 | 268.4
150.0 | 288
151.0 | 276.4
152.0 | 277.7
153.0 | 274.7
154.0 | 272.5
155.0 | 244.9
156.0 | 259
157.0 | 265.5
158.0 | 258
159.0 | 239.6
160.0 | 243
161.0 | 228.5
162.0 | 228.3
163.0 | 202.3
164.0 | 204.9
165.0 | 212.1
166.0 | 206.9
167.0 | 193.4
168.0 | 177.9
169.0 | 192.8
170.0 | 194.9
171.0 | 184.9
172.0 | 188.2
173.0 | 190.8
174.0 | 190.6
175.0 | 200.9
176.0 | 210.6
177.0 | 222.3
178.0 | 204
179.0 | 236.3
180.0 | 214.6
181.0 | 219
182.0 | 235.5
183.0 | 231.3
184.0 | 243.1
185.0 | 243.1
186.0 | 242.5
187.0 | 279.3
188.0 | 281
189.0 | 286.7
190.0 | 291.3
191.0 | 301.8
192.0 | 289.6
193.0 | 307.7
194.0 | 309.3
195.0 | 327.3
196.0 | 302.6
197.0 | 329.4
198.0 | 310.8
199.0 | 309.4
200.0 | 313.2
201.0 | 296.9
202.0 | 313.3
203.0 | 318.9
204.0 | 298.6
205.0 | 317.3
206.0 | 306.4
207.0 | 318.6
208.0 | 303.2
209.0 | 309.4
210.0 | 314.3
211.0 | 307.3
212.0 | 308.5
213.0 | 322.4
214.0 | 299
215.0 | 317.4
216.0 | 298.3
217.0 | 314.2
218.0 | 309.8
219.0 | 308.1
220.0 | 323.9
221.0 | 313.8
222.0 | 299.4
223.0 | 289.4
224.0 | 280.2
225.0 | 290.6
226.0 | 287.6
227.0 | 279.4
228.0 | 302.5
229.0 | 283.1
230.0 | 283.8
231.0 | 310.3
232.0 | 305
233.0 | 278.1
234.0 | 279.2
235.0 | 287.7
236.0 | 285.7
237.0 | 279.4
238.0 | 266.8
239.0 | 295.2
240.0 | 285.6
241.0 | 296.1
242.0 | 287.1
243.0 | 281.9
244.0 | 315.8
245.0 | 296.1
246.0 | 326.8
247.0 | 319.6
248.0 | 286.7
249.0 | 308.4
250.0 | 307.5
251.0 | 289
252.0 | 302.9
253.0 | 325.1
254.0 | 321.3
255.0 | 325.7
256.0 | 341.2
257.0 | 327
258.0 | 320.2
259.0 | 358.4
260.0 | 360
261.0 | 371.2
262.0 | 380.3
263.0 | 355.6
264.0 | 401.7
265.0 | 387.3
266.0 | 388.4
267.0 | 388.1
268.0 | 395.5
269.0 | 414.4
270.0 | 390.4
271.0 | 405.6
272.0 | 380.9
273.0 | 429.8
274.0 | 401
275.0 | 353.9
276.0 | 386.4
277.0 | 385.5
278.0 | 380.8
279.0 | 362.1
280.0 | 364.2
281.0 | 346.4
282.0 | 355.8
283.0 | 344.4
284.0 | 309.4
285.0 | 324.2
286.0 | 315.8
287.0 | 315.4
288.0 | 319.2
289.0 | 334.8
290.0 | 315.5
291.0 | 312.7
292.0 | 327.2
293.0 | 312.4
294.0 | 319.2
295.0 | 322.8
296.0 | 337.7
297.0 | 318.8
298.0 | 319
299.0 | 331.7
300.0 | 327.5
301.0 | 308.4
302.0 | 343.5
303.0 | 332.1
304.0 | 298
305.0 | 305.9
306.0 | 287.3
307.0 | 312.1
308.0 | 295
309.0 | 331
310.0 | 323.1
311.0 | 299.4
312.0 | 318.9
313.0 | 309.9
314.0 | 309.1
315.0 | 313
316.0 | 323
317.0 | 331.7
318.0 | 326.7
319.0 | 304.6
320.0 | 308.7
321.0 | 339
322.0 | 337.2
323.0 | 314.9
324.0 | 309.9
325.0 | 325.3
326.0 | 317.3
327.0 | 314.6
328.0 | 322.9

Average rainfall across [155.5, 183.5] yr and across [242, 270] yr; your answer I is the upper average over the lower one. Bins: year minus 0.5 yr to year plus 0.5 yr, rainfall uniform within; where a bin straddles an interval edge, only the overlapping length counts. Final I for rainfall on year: 1.58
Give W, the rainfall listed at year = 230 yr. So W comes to 283.8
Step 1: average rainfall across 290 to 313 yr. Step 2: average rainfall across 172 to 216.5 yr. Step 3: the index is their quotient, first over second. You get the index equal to 1.14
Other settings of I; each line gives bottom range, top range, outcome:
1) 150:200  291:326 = 1.29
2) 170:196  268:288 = 1.49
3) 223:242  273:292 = 1.21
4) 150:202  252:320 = 1.37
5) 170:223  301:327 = 1.14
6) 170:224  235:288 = 1.22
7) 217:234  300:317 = 1.06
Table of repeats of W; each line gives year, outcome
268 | 395.5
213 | 322.4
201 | 296.9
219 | 308.1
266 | 388.4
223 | 289.4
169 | 192.8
